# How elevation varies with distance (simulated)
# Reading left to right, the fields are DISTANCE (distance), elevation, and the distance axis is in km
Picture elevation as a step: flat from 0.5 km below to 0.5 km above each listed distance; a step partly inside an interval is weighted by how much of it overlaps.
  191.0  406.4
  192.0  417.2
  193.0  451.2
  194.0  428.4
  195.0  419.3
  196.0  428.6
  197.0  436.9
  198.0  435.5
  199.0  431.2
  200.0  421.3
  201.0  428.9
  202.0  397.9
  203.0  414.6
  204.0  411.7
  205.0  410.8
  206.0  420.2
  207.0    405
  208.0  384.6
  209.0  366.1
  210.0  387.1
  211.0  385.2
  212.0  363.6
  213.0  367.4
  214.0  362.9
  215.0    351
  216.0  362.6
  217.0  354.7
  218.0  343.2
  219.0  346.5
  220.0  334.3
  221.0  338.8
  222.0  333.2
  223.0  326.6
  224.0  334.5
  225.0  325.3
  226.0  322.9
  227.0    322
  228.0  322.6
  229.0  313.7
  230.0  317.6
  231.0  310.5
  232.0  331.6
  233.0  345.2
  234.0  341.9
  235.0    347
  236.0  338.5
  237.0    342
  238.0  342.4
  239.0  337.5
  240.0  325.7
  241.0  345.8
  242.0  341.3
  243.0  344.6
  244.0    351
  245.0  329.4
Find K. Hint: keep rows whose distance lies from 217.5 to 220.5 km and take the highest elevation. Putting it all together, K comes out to 346.5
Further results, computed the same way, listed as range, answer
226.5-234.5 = 345.2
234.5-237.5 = 347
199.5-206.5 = 428.9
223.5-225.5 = 334.5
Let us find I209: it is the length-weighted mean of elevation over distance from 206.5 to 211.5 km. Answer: 386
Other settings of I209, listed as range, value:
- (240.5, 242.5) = 344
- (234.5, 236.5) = 343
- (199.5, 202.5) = 416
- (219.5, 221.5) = 337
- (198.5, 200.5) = 426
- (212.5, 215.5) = 360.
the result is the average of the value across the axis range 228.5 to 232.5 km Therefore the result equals 318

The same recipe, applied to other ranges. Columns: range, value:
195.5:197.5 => 433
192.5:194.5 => 440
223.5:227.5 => 326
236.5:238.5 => 342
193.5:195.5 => 424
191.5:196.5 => 429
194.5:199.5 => 430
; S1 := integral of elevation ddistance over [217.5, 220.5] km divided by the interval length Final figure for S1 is 341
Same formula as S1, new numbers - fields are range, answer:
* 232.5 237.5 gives 343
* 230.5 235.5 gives 335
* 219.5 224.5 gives 333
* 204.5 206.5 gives 416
